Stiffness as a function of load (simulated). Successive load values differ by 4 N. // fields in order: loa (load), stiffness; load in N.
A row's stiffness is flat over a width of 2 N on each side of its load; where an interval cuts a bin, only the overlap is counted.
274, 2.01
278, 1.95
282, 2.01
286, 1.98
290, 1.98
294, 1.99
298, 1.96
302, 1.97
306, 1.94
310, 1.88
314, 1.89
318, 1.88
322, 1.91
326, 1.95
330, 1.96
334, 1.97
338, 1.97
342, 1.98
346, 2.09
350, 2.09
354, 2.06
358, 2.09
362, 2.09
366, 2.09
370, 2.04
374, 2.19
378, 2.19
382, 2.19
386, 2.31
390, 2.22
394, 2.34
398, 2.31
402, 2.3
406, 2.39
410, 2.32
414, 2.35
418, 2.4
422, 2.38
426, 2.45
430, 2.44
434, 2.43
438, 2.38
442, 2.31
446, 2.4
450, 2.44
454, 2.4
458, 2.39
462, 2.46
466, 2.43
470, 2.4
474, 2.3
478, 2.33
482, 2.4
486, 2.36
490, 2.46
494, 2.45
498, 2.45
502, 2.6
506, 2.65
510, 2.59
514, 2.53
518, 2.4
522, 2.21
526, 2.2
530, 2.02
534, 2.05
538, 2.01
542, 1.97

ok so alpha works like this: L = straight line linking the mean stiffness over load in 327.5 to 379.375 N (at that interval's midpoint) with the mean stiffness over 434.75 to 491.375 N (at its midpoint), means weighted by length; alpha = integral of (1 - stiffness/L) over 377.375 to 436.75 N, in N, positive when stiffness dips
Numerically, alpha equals -3.1 N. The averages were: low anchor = 2.06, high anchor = 2.39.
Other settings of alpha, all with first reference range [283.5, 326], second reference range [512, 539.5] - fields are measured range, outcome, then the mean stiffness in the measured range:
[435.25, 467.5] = -4.3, 2.4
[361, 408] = -4.3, 2.22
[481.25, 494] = -1.5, 2.41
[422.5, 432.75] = -1.7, 2.43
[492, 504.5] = -1.9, 2.51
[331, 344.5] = 0.0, 1.98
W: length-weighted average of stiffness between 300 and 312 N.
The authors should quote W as 1.93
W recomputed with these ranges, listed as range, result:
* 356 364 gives 2.09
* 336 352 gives 2.03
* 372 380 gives 2.19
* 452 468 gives 2.42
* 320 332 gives 1.94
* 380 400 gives 2.27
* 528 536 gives 2.04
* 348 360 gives 2.08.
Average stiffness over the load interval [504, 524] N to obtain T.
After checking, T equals 2.48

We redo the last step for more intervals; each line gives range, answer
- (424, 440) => 2.43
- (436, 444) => 2.34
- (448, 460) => 2.41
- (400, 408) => 2.34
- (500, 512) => 2.61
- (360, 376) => 2.1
